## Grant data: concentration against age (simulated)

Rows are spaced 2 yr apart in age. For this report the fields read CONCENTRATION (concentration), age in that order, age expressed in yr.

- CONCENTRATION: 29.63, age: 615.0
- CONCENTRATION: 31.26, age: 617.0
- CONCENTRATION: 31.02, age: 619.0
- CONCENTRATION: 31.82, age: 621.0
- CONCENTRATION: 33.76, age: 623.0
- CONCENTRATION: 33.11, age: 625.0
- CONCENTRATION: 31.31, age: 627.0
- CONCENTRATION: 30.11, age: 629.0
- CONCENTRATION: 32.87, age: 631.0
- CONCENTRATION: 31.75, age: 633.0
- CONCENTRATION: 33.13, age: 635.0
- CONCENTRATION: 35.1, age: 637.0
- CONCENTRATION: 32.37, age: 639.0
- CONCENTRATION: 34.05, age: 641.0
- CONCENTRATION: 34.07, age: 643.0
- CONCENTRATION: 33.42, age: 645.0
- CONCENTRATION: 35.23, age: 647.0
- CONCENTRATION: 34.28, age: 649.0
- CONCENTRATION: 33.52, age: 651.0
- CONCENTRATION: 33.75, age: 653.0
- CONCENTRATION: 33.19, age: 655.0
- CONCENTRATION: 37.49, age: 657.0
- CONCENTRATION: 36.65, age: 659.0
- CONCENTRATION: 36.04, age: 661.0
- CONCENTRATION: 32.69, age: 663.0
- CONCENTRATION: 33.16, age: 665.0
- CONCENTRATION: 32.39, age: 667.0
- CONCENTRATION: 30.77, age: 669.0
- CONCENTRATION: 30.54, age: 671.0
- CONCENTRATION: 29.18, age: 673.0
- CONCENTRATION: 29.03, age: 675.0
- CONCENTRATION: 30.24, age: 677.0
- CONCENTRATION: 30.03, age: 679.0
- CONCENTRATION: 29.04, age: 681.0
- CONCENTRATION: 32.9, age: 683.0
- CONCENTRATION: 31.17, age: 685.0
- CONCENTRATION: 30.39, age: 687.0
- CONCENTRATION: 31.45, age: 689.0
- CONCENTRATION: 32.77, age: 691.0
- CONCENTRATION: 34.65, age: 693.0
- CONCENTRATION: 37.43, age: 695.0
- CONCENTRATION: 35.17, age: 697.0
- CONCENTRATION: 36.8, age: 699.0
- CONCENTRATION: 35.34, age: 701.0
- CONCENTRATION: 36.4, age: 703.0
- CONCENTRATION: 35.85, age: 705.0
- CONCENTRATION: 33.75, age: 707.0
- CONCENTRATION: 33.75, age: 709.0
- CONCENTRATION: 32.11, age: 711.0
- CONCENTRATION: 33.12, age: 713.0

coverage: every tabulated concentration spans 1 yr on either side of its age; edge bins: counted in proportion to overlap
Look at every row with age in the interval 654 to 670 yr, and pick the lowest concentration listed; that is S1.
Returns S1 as 30.77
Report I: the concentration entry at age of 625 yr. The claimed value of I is 33.11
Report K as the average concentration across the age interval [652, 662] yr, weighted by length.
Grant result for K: 35.4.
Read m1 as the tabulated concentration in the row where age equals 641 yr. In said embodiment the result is 34.05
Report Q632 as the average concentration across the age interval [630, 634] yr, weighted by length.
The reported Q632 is 32.3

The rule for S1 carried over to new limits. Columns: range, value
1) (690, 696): 32.77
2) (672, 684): 29.03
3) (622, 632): 30.11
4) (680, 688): 29.04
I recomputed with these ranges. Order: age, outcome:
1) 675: 29.03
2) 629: 30.11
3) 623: 33.76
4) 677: 30.24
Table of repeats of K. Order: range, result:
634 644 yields 33.7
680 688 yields 30.9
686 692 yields 31.5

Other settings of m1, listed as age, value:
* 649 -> 34.28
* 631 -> 32.87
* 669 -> 30.77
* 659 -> 36.65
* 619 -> 31.02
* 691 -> 32.77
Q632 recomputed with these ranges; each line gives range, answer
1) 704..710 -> 34.4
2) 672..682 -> 29.5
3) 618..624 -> 32.2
